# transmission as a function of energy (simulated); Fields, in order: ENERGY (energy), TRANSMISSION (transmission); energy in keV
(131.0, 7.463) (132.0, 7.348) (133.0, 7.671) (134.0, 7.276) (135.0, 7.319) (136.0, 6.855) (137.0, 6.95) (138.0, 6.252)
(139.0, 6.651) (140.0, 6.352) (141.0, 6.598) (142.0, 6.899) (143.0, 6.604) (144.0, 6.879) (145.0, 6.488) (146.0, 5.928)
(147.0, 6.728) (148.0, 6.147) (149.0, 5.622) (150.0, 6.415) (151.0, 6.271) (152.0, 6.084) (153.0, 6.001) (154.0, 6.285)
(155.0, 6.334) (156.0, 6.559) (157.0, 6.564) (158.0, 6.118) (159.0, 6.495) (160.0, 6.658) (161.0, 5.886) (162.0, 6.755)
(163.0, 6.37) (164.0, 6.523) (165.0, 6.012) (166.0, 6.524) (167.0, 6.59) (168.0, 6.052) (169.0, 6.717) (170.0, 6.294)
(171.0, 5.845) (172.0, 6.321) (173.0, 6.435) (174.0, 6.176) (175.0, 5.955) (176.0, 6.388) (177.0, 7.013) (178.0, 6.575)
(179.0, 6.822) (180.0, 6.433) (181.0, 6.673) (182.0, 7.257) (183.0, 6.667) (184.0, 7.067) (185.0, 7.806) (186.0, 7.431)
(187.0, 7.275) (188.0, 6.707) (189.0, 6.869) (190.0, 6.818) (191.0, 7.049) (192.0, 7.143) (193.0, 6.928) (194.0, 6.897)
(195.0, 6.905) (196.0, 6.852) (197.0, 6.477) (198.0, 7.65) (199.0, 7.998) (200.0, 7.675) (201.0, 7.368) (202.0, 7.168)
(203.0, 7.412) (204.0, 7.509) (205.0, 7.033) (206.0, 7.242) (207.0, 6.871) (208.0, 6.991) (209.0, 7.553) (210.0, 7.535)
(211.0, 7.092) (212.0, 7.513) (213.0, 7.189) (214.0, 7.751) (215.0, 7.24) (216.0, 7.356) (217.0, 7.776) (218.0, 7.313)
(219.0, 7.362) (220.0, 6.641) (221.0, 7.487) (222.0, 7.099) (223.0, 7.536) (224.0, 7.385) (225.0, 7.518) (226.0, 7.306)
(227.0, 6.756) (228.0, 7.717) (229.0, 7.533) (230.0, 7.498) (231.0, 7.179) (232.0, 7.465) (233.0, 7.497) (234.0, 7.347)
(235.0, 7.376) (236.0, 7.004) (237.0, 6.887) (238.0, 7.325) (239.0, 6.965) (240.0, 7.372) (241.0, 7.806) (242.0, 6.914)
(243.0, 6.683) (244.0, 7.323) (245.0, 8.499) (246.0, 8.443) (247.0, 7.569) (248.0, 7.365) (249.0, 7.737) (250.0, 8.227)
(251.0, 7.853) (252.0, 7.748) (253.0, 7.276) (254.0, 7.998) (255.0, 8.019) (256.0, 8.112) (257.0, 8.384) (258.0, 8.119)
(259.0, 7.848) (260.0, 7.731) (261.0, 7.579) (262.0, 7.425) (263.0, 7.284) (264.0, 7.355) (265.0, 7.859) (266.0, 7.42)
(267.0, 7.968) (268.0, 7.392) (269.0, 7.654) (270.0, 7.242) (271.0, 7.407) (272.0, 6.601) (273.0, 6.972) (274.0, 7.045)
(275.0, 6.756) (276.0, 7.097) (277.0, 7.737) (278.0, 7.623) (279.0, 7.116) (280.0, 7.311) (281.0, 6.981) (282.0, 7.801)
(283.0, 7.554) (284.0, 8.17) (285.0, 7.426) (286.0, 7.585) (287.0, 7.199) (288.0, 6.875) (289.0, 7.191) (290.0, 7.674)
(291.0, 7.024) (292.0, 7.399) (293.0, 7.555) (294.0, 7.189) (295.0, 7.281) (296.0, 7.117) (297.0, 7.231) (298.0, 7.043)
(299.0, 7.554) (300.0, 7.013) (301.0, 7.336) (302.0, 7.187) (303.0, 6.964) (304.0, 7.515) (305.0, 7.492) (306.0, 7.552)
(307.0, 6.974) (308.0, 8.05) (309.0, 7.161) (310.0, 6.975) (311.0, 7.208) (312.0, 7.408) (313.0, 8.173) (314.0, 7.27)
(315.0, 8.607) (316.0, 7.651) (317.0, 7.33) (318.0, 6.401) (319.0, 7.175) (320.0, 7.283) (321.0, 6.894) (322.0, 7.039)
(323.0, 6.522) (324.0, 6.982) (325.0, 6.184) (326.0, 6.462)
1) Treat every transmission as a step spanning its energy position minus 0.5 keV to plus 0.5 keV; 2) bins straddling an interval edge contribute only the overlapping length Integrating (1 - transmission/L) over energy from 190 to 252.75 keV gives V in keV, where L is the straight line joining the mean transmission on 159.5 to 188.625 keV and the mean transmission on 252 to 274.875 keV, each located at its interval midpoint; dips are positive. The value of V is -2.12 keV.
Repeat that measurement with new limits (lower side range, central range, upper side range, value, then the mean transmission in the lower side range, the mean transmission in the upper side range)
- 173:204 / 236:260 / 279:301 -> -1.6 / 6.98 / 7.34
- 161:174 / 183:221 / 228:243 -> -2.2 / 6.34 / 7.29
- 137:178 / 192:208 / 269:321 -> -1.2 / 6.38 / 7.32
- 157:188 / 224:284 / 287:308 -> -3.9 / 6.57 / 7.28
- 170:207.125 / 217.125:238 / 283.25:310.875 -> -0.7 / 6.93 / 7.32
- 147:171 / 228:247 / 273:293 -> -1.2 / 6.32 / 7.34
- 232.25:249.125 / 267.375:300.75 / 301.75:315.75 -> 0.7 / 7.41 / 7.48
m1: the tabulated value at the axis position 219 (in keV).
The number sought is 7.362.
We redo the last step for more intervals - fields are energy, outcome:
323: 6.522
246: 8.443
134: 7.276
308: 8.05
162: 6.755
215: 7.24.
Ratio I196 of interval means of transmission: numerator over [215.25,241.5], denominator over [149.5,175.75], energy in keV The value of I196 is 1.16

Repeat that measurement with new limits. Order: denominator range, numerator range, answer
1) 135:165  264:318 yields 1.15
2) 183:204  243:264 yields 1.09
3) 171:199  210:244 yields 1.07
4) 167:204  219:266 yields 1.09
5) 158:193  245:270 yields 1.17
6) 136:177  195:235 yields 1.15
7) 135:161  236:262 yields 1.19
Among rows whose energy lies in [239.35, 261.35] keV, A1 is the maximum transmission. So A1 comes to 8.499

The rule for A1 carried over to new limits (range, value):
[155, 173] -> 6.755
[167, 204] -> 7.998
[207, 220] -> 7.776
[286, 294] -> 7.674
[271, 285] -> 8.17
